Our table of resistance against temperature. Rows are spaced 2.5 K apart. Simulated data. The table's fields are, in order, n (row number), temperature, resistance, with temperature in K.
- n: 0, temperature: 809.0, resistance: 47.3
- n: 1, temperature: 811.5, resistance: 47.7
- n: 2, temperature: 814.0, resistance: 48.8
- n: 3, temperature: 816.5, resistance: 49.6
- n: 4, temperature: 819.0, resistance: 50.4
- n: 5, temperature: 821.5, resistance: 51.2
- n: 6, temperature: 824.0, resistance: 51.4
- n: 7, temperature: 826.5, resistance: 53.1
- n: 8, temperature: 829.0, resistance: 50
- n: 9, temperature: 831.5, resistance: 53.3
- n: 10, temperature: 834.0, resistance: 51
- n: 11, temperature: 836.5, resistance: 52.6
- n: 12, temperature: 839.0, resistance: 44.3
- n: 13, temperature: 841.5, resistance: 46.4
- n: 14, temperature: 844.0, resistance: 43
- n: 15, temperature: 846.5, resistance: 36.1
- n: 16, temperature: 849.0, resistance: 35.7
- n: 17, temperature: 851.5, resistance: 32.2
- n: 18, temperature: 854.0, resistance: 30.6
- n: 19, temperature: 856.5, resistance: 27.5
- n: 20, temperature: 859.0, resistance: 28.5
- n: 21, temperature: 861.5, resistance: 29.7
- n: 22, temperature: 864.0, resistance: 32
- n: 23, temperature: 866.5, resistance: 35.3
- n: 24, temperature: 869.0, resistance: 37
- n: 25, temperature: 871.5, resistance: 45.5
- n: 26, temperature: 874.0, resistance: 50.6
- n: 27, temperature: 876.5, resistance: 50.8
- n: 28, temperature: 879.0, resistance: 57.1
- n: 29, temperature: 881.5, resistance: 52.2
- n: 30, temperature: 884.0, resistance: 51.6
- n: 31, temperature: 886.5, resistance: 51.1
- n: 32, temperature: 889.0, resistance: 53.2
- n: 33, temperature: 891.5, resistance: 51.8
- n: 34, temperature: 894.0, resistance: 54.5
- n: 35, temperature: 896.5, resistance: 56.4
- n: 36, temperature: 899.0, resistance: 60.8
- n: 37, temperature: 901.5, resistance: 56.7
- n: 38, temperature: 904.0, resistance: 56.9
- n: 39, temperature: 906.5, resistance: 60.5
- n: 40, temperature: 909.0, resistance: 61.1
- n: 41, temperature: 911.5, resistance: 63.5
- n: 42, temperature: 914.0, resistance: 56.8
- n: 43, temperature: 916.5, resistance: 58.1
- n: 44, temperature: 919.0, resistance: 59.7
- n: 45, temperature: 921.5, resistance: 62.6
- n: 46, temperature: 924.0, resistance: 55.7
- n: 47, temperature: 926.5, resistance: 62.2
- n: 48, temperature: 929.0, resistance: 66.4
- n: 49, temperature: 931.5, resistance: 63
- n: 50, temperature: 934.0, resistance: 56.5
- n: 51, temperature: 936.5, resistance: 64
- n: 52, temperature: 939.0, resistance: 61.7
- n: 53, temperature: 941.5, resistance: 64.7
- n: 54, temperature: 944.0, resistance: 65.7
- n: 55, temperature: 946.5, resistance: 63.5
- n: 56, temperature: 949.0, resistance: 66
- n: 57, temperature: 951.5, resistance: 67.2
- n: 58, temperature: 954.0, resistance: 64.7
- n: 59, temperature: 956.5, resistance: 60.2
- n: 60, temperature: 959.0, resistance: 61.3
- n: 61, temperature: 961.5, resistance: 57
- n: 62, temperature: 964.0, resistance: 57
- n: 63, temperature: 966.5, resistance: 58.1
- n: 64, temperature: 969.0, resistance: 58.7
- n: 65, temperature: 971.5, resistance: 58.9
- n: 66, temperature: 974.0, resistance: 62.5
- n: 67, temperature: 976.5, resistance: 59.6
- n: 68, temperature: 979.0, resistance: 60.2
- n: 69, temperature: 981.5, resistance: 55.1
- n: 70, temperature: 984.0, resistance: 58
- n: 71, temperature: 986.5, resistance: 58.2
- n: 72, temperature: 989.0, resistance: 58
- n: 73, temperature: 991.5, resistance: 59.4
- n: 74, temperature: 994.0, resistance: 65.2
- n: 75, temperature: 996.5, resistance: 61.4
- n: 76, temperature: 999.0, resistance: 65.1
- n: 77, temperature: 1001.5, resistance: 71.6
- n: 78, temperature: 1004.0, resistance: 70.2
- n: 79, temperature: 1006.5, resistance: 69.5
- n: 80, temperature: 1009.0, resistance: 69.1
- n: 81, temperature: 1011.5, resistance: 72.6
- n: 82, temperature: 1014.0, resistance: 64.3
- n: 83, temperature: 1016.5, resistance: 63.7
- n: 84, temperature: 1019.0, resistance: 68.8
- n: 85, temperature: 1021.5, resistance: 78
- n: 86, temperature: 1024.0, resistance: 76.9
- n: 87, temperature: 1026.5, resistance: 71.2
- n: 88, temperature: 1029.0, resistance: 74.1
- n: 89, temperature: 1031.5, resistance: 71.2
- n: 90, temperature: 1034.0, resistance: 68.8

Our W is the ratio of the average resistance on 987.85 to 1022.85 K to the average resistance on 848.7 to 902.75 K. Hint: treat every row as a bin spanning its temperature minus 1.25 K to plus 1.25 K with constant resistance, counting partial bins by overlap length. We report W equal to 1.5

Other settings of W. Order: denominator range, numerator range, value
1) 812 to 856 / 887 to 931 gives 1.29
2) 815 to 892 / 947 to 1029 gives 1.44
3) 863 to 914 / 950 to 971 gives 1.16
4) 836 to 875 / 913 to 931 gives 1.61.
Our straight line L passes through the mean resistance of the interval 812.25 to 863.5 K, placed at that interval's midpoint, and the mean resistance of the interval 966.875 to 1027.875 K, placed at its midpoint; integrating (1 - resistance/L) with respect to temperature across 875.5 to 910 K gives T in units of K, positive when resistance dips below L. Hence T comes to -3.2 K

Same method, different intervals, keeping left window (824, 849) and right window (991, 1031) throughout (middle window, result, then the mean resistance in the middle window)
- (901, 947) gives -2.2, 61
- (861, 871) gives 3.2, 34.7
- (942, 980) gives 0.8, 61.4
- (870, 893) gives 0.7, 51.4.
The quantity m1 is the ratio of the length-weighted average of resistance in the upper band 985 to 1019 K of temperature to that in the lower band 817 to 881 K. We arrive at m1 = 1.51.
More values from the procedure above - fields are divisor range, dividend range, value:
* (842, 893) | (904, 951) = 1.48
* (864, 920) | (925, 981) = 1.16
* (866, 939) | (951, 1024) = 1.13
